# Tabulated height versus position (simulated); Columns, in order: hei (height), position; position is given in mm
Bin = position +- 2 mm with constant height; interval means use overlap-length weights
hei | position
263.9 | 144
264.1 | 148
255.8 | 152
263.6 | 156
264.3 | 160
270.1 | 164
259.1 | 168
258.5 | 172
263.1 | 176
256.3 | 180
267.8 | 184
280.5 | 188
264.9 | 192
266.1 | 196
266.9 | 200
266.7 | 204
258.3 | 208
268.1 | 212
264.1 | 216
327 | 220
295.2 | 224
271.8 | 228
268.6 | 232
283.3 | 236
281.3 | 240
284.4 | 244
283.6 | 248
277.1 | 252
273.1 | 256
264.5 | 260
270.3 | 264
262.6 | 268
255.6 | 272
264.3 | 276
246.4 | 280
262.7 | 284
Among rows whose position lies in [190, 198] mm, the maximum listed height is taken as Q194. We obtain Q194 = 266.1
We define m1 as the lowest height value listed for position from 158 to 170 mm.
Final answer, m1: 259.1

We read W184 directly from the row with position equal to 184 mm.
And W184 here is 267.8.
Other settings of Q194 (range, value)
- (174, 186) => 267.8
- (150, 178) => 270.1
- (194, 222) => 327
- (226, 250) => 284.4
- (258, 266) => 270.3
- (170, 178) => 263.1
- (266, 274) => 262.6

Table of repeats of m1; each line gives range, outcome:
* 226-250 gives 268.6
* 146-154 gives 255.8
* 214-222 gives 264.1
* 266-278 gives 255.6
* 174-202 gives 256.3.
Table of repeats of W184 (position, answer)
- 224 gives 295.2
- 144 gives 263.9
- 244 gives 284.4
